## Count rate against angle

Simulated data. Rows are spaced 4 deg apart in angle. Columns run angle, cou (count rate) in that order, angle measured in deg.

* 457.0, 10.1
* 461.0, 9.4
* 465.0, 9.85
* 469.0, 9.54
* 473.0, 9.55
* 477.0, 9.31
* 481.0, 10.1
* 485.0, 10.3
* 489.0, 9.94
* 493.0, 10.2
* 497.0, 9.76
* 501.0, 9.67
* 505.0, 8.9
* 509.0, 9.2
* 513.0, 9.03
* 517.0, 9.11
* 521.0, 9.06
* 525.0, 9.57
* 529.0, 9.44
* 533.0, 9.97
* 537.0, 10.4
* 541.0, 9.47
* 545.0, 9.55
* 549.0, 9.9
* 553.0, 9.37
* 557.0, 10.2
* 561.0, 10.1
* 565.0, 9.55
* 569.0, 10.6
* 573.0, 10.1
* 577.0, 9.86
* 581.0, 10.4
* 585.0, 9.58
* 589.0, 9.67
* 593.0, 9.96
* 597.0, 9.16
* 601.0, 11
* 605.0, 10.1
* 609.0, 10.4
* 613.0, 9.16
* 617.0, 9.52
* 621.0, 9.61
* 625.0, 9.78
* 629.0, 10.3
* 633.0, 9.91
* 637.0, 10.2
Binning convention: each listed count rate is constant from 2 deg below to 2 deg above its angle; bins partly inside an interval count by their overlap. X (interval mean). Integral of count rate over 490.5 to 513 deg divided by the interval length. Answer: 9.51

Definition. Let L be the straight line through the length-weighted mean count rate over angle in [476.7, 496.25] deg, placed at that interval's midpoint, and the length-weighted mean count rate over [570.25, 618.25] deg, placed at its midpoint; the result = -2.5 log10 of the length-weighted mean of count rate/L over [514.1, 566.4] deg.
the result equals 0.03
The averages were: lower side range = 10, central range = 9.66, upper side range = 9.93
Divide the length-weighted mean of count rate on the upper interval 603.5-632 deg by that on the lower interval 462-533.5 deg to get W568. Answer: 1.03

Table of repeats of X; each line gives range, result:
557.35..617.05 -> 9.96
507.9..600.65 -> 9.73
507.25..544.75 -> 9.48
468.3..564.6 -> 9.65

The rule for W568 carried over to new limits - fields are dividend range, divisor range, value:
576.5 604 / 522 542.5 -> 1.02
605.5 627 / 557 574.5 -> 0.96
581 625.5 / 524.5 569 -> 1.00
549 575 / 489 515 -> 1.05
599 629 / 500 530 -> 1.08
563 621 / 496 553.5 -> 1.05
